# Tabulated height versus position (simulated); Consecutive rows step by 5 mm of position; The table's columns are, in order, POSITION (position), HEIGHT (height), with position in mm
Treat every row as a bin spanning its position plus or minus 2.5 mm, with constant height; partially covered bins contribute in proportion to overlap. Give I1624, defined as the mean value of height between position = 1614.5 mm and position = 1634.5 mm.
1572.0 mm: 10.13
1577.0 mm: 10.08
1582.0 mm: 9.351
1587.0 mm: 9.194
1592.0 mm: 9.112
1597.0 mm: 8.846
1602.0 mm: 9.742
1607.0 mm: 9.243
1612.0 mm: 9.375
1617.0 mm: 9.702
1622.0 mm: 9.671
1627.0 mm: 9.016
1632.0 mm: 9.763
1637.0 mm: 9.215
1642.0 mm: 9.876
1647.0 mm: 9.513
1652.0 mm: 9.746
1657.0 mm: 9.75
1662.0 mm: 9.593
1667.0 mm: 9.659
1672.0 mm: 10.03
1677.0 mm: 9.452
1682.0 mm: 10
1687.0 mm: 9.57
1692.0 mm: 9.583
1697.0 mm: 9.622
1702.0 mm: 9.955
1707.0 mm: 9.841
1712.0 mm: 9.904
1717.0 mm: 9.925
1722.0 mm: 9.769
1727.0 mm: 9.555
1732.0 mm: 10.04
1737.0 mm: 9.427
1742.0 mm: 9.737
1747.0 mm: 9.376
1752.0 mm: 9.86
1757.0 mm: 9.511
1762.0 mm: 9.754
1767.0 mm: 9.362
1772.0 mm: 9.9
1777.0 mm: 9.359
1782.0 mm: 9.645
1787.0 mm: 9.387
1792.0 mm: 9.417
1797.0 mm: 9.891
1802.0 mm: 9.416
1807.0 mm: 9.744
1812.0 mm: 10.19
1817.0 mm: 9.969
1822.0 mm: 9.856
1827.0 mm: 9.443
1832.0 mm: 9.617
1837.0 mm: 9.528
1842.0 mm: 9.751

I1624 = 9.54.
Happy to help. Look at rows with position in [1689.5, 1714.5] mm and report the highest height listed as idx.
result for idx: 9.955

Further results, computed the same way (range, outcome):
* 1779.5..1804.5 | 9.891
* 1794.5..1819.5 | 10.19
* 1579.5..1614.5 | 9.742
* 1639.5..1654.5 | 9.876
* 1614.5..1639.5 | 9.763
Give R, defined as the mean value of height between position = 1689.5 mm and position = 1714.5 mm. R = 9.78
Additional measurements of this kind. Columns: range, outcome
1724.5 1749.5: 9.63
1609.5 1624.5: 9.58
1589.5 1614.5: 9.26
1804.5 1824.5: 9.94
